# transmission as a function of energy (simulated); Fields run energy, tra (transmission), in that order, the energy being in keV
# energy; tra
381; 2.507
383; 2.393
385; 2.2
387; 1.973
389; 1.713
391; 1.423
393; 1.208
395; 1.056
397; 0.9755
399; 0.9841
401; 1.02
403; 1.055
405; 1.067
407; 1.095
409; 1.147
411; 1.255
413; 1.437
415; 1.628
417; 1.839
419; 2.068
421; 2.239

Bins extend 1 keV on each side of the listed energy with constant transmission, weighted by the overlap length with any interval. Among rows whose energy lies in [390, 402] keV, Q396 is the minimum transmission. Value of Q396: 0.9755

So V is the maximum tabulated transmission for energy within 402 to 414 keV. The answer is 1.437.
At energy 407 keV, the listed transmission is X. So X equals 1.095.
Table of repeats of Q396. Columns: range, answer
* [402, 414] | 1.055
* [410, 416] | 1.255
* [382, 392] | 1.423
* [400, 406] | 1.02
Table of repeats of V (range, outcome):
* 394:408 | 1.095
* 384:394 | 2.2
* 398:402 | 1.02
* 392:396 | 1.208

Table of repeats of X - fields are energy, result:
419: 2.068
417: 1.839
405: 1.067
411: 1.255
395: 1.056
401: 1.02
